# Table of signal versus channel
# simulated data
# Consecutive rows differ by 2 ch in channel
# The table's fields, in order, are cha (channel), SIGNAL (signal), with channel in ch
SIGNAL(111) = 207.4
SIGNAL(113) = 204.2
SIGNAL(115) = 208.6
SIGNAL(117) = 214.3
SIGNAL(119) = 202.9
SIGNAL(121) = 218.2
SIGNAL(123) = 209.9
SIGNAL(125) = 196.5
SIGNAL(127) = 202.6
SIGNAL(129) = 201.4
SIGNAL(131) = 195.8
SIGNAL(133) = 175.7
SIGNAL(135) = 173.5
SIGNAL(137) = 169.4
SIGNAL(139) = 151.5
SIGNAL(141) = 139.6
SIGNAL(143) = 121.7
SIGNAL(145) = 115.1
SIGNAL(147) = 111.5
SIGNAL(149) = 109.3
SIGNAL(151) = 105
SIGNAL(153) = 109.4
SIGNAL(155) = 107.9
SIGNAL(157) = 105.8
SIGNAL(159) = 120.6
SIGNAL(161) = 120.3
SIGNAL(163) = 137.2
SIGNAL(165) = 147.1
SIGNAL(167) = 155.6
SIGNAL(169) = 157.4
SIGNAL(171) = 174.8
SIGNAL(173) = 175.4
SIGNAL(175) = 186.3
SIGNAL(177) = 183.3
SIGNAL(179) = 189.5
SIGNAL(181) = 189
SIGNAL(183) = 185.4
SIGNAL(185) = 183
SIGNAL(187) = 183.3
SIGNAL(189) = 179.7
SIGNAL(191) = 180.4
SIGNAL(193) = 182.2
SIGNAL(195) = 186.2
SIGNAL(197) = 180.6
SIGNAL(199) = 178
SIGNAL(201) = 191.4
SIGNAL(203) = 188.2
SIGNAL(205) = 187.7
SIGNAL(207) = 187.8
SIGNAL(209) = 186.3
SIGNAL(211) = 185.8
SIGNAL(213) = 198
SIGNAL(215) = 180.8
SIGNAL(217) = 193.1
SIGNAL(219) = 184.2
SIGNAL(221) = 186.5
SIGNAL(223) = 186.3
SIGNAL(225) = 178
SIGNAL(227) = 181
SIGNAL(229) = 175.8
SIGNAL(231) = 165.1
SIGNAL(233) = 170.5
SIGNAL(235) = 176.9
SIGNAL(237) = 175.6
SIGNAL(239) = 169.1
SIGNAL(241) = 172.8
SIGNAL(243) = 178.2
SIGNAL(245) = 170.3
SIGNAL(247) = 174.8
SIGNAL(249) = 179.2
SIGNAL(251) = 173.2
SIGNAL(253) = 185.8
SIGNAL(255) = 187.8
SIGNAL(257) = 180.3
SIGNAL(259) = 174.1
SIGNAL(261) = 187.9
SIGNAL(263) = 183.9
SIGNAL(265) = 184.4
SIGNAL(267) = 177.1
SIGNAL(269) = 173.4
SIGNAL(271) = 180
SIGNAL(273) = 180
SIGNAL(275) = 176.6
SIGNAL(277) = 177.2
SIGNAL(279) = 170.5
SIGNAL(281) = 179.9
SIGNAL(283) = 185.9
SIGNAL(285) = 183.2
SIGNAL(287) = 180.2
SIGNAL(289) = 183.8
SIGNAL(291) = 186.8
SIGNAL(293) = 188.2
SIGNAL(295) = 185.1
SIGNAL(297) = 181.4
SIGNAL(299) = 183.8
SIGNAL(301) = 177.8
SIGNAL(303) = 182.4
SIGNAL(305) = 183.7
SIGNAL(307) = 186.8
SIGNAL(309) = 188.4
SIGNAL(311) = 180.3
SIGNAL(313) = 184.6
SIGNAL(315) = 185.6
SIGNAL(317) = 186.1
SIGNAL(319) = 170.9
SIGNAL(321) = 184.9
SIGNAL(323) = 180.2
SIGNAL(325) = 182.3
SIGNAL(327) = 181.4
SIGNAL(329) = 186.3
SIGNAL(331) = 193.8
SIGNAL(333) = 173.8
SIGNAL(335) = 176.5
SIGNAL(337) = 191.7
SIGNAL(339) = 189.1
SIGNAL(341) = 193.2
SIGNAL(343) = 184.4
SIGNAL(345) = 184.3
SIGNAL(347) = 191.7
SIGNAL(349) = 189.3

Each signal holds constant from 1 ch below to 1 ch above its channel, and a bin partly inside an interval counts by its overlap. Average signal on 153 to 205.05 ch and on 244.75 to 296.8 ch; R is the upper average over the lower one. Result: 1.09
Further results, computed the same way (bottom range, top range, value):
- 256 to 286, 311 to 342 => 1.02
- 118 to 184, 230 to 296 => 1.12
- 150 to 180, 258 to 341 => 1.26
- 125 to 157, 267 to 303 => 1.24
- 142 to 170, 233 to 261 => 1.44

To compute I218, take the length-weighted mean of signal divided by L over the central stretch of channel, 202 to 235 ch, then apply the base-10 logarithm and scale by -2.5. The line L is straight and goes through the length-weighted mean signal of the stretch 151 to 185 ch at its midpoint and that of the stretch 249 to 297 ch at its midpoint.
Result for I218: -0.11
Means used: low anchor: 152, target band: 183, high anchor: 181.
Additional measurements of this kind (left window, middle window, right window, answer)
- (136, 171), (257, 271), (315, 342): -0.10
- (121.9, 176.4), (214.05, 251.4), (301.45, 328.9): -0.07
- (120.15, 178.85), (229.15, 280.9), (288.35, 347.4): -0.02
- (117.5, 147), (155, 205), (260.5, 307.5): 0.06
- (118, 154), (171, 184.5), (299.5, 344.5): -0.11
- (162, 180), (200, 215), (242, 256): -0.10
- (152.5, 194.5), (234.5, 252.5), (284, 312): -0.01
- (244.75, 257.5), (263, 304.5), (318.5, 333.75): 0.00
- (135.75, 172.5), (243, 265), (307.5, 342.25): -0.11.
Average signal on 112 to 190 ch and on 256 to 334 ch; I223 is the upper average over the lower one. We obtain 1.11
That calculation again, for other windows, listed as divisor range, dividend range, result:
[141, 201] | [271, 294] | 1.17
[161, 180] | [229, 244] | 1.05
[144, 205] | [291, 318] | 1.17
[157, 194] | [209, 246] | 1.08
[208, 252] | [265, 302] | 1.01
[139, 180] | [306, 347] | 1.33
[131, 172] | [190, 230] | 1.35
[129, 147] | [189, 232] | 1.18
